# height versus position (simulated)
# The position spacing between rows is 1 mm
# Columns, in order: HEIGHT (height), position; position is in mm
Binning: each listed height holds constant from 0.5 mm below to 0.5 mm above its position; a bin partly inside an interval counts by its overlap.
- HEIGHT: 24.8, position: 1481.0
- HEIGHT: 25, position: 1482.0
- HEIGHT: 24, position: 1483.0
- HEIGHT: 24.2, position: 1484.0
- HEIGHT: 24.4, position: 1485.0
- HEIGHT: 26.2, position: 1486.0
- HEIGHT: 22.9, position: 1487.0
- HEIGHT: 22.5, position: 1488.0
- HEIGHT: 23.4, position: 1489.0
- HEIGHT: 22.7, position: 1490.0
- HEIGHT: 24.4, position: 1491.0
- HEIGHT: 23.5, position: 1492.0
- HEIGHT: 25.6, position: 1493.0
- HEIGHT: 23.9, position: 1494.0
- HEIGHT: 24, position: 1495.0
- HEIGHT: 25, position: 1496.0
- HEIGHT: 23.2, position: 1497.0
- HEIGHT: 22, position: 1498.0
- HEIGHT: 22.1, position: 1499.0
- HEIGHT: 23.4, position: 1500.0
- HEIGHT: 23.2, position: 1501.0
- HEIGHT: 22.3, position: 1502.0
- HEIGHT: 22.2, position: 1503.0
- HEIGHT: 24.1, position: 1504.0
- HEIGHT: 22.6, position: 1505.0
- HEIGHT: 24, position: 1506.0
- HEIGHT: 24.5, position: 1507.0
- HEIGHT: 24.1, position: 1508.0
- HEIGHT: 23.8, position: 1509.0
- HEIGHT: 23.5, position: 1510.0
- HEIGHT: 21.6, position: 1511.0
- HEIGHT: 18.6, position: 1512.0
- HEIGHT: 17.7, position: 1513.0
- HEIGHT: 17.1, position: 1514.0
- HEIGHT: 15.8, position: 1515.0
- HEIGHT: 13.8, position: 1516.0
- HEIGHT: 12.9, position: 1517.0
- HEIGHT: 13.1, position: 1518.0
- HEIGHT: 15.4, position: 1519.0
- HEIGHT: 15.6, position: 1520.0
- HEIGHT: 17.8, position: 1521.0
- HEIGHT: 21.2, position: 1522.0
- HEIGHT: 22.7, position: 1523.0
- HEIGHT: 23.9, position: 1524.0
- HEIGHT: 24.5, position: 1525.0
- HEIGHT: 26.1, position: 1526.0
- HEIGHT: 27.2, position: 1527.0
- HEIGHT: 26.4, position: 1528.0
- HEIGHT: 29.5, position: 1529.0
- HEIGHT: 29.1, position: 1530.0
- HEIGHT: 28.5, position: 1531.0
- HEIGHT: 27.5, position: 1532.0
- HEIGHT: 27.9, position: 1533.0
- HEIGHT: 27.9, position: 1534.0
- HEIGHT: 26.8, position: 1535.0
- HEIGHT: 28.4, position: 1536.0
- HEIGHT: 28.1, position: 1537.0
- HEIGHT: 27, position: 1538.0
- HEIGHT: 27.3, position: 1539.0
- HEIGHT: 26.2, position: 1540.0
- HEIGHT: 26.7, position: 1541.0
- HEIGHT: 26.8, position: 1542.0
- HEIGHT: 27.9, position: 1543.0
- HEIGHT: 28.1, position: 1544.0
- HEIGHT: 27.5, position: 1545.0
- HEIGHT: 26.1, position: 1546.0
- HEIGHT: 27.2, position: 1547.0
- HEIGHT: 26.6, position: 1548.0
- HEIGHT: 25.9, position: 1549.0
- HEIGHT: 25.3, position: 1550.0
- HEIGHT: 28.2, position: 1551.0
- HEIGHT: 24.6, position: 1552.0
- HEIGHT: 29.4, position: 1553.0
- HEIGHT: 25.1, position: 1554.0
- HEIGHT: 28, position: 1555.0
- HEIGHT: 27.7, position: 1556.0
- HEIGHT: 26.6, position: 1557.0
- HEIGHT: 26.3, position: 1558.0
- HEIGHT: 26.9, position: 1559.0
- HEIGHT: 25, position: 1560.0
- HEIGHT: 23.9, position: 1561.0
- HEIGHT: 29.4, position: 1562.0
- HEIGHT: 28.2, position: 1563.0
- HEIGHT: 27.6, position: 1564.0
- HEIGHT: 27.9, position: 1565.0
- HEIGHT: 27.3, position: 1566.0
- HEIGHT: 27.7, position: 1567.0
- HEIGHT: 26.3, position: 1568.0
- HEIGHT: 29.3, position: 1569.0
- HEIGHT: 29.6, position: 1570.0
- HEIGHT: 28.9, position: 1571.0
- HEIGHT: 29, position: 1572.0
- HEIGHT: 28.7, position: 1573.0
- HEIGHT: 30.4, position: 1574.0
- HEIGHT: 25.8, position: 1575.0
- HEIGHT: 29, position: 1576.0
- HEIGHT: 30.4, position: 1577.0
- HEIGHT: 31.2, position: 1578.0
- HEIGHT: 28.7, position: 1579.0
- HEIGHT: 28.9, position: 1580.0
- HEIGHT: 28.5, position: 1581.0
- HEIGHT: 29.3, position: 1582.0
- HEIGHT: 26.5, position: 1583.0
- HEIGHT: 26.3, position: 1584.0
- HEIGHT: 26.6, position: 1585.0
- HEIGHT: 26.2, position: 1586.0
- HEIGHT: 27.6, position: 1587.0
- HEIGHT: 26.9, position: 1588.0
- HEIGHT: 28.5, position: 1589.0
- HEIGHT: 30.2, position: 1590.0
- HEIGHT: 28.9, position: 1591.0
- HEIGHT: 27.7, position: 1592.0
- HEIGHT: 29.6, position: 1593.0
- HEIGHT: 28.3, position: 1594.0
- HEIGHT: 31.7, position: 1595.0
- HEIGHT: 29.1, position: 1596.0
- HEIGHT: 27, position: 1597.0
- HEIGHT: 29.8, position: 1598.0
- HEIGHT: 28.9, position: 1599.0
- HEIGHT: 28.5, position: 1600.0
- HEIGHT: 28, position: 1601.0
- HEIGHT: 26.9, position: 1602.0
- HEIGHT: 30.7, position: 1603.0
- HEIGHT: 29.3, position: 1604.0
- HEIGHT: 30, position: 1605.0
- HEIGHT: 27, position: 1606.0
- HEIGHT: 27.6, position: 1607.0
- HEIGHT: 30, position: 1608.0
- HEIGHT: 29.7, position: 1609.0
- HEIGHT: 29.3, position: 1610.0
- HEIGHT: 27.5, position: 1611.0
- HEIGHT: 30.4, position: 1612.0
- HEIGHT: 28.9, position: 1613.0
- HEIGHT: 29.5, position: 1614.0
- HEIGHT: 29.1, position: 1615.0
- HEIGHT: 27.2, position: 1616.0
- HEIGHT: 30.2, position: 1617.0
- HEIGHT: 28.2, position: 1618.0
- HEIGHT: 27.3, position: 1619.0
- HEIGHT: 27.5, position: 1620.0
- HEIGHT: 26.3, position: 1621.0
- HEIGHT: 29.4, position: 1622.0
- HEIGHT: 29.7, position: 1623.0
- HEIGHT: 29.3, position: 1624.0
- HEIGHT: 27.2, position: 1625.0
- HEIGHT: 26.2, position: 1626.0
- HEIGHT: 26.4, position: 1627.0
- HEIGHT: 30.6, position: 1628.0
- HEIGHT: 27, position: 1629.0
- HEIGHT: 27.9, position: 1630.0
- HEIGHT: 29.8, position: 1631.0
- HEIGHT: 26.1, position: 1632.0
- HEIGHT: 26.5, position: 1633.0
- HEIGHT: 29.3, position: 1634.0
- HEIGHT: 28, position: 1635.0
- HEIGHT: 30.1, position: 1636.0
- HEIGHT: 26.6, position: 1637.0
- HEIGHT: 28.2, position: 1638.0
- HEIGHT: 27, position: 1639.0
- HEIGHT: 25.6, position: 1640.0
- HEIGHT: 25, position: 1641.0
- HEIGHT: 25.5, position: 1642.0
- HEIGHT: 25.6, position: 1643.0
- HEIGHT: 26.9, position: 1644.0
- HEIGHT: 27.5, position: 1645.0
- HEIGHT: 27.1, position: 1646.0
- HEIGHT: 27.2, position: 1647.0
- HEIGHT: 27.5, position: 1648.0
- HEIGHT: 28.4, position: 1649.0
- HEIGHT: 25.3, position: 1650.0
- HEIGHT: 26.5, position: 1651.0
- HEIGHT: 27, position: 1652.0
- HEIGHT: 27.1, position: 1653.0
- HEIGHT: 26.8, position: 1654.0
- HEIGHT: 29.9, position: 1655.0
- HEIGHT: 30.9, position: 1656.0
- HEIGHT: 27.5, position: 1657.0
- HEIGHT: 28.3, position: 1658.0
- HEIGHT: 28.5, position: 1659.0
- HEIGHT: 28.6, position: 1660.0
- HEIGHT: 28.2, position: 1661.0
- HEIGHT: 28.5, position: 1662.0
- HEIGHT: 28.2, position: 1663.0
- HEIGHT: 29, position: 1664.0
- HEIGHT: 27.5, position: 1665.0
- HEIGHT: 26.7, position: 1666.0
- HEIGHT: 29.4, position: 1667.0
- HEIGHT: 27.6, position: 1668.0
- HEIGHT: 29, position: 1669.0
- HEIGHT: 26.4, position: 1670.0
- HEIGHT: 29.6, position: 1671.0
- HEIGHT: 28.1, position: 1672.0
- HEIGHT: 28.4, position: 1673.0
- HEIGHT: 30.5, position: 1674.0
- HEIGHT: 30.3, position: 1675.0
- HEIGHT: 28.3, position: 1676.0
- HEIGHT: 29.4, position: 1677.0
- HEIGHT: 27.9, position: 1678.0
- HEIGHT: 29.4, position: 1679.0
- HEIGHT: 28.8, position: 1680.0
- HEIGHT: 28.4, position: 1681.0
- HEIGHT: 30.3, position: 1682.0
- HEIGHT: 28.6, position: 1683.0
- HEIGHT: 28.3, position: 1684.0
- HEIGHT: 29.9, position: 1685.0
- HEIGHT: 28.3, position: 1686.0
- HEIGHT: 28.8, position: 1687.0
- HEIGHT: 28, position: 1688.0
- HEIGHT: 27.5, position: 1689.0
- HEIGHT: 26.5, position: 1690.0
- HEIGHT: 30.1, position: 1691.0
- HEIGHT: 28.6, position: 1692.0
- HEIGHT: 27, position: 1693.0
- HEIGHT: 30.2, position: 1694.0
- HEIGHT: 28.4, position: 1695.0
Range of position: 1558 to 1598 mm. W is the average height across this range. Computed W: 28.2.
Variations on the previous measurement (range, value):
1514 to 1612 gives 26.7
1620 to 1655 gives 27.4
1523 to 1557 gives 27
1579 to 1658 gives 28.1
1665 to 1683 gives 28.7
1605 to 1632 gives 28.4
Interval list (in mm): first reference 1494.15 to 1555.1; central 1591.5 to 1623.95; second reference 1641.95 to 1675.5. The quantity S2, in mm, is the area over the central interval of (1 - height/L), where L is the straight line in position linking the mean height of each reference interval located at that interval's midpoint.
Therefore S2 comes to -2.9 mm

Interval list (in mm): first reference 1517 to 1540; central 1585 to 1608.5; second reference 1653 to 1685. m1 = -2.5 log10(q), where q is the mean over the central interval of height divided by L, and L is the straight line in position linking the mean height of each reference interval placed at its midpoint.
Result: -0.08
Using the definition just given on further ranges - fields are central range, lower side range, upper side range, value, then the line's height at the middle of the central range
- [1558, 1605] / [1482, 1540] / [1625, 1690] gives -0.11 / 25.5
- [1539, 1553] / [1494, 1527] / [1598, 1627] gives -0.13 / 23.7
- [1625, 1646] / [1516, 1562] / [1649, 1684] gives 0.01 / 27.6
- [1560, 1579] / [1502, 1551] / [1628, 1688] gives -0.12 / 25.2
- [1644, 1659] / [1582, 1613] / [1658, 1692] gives 0.04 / 28.6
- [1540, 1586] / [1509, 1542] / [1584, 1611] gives -0.07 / 25.9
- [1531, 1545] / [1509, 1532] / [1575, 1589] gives -0.19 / 23.2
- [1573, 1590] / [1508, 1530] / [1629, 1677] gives -0.18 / 24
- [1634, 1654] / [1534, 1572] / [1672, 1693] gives 0.05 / 28.3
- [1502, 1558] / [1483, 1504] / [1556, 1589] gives 0.06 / 25.6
